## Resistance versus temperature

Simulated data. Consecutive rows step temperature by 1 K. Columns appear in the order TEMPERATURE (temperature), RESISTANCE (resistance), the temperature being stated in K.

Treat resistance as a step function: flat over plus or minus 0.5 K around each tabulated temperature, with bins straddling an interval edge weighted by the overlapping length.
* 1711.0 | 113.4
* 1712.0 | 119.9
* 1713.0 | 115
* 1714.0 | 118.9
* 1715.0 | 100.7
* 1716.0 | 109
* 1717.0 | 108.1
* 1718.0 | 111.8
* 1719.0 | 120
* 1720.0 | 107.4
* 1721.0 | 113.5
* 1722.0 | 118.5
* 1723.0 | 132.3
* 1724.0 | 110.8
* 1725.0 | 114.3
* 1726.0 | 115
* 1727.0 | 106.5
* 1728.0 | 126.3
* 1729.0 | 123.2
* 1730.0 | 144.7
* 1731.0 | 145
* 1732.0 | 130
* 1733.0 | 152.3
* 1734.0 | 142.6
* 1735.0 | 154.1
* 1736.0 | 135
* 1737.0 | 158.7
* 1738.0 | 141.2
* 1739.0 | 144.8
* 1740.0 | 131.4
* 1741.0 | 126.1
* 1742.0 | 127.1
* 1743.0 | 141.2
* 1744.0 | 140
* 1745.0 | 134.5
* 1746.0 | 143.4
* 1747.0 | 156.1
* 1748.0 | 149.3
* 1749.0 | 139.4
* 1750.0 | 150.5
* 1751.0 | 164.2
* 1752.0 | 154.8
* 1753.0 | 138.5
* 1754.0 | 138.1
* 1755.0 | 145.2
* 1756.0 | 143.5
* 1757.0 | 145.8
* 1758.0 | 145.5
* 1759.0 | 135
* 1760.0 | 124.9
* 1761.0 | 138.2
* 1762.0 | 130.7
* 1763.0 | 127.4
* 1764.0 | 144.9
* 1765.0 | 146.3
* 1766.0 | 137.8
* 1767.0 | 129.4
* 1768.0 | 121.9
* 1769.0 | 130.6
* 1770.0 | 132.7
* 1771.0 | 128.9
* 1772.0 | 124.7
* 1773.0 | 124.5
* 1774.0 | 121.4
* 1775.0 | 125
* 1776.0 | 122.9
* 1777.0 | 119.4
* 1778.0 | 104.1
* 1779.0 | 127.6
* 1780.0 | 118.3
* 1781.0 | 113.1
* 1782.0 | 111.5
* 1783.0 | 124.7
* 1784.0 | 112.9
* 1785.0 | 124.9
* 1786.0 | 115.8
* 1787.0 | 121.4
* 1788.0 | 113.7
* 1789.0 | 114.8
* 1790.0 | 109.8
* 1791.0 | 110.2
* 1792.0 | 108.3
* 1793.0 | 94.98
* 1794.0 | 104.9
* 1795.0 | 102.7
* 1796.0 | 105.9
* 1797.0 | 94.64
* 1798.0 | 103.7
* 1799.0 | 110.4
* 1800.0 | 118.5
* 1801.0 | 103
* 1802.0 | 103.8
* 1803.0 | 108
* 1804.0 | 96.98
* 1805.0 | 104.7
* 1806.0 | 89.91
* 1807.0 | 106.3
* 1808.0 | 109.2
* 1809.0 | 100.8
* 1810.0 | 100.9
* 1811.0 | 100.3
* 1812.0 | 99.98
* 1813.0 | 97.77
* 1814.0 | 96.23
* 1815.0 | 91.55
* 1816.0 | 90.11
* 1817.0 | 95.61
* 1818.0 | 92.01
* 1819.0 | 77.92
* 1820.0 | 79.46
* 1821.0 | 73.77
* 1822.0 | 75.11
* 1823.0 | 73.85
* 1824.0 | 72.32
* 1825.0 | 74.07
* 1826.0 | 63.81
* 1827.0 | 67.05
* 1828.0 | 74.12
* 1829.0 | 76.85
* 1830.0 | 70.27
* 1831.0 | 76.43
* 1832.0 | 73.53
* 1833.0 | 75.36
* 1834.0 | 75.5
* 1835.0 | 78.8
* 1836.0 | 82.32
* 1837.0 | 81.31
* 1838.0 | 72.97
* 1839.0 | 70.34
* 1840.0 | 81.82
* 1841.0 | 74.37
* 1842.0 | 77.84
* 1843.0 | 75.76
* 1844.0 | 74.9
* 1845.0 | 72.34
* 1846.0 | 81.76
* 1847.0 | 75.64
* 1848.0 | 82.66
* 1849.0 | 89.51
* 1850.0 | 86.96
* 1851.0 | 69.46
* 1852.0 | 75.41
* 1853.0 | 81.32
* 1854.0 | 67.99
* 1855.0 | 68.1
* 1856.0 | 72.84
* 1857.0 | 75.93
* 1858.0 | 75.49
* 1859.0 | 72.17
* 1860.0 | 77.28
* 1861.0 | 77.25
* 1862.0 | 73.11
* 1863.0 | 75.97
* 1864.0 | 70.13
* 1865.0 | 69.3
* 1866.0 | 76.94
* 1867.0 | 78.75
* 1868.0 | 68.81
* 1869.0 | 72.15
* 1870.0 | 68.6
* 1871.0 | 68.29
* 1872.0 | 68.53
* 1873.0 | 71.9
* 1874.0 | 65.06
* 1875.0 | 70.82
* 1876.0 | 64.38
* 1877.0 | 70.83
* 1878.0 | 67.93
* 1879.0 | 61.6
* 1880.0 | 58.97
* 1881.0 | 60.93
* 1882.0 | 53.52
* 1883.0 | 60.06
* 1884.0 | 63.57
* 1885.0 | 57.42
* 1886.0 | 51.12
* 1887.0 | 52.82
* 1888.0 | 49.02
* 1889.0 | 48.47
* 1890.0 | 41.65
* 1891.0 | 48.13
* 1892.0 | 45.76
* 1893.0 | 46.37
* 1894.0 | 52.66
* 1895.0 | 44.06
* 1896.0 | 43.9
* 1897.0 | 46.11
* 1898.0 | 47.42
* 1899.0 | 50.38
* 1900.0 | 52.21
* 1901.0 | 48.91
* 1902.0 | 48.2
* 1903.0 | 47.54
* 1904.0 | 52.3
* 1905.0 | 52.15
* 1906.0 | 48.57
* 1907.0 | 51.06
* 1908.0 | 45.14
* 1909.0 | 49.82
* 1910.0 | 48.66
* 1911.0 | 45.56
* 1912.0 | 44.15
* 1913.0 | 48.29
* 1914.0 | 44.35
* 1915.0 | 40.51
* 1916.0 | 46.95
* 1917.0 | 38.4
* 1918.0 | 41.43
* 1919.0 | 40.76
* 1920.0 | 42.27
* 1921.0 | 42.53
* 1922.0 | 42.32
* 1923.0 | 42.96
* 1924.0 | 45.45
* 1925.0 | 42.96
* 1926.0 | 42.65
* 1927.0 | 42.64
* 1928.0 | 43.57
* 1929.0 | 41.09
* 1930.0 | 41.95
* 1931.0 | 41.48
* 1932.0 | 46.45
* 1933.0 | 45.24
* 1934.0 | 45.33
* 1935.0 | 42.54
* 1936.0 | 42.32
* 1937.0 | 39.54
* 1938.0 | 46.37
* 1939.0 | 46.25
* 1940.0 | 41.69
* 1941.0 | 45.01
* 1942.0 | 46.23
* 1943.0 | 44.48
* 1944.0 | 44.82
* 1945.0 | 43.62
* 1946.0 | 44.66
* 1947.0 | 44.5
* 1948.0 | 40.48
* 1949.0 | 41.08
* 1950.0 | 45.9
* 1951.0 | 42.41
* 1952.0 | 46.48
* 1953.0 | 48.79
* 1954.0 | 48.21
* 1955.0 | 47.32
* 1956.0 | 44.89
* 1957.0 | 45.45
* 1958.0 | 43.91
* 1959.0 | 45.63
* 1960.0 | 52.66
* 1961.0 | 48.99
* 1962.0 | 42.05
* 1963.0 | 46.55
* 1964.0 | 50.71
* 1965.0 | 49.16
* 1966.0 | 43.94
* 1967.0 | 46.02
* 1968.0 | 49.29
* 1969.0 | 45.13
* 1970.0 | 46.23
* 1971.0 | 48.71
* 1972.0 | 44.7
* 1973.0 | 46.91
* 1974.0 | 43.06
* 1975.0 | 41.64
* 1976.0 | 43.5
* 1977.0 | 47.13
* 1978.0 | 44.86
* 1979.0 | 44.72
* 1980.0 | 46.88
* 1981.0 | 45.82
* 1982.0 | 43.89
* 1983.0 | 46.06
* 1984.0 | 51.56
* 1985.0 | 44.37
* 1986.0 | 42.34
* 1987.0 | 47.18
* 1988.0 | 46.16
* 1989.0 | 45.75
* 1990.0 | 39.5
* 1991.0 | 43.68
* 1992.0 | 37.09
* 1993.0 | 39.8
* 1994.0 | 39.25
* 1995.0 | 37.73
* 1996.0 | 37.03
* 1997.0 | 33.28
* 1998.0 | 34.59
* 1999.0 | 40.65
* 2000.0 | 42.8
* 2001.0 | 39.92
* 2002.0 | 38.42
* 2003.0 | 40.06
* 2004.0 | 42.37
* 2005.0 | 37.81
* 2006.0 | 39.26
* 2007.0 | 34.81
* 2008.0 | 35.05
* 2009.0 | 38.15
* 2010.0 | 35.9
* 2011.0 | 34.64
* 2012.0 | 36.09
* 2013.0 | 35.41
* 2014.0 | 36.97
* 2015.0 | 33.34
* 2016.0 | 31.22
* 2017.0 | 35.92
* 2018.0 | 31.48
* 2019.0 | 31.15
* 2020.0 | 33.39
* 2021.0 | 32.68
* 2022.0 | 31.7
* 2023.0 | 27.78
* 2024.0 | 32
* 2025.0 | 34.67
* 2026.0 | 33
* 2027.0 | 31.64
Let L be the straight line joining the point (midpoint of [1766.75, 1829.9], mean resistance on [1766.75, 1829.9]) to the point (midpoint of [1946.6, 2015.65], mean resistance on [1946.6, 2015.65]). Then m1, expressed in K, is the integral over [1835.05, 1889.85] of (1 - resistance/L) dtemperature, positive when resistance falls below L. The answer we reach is 8.0 K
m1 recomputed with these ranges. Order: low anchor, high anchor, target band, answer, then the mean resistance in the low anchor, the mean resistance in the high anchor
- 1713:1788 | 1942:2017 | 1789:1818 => 2.0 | 130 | 42.7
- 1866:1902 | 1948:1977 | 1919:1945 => 3.6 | 57.9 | 46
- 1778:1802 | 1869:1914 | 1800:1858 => 3.9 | 111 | 54.2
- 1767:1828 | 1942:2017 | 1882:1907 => 7.5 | 104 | 42.7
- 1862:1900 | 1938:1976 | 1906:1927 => 3.5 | 59.9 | 45.6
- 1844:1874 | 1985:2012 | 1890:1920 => 7.7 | 74.5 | 39.4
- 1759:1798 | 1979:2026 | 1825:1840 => 3.9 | 120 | 38.4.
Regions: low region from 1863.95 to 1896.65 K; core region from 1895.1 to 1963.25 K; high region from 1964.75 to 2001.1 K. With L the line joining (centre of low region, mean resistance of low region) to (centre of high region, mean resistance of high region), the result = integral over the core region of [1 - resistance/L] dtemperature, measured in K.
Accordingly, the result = 9.0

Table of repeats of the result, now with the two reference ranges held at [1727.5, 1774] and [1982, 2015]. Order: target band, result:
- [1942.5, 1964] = 4.5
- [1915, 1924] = 3.7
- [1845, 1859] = 3.1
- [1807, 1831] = 5.7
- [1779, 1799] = 2.0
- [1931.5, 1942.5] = 3.4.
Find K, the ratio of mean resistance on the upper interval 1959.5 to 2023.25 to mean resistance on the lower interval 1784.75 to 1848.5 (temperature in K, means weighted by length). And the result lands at 0.45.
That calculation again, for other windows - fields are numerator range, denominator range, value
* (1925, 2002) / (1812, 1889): 0.60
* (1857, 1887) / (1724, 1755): 0.49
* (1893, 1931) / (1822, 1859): 0.60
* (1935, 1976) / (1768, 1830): 0.44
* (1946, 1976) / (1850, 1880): 0.64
